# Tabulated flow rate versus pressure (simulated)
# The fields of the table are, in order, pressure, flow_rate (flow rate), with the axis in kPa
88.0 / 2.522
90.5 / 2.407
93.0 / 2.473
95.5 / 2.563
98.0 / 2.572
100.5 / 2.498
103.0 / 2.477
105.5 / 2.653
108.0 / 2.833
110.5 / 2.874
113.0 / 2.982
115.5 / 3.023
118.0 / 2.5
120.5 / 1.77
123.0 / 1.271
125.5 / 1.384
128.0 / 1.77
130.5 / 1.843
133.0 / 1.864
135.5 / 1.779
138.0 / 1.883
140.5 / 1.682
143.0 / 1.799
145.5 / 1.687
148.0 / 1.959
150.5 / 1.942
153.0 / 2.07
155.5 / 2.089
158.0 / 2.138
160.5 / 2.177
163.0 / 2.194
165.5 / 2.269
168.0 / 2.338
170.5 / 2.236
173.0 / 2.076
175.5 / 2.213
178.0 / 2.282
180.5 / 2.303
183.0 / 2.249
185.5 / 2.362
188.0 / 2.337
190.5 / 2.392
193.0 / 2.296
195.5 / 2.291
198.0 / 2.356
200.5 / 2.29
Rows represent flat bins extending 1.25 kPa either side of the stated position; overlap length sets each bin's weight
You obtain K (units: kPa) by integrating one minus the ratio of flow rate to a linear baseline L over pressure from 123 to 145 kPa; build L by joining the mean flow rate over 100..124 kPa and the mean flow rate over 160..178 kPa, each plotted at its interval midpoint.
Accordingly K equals 6.2 kPa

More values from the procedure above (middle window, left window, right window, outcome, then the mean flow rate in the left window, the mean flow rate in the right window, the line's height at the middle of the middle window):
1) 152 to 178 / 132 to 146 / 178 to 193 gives -1.3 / 1.79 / 2.32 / 2.09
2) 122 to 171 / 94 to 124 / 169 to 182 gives 8.9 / 2.51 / 2.22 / 2.35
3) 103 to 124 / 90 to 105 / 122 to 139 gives -3.7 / 2.51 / 1.69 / 2.11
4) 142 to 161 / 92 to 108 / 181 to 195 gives 3.5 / 2.56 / 2.32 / 2.42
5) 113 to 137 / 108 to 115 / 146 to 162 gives 6.2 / 2.92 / 2.05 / 2.64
